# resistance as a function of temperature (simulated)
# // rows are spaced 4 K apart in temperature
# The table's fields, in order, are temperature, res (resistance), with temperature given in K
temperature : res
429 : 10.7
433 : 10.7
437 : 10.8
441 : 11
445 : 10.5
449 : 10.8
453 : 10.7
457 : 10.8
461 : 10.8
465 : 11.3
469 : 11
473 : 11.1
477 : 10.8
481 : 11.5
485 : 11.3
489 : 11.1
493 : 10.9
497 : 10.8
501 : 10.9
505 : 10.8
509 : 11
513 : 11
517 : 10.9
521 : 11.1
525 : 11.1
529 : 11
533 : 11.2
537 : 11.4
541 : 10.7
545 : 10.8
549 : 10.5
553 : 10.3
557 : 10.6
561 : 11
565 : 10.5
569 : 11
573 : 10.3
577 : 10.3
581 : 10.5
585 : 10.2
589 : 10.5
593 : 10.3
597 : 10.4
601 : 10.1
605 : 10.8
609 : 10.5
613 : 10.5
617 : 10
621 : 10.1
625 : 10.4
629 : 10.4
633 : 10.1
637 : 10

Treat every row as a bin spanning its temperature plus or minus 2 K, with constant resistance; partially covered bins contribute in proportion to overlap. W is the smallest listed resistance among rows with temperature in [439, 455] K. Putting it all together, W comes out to 10.5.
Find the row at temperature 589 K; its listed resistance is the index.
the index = 10.5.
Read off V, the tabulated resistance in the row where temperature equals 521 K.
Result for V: 11.1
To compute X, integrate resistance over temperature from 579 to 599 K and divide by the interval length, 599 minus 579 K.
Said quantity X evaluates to 10.4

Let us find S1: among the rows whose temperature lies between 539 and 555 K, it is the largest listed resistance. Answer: 10.8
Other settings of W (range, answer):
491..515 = 10.8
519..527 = 11.1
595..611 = 10.1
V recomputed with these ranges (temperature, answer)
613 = 10.5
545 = 10.8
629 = 10.4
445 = 10.5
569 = 11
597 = 10.4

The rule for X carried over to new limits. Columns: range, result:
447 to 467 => 10.9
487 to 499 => 10.9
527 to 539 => 11.2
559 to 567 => 10.8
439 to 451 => 10.8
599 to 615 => 10.5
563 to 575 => 10.6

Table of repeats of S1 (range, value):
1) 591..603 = 10.4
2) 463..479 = 11.3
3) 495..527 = 11.1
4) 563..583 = 11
